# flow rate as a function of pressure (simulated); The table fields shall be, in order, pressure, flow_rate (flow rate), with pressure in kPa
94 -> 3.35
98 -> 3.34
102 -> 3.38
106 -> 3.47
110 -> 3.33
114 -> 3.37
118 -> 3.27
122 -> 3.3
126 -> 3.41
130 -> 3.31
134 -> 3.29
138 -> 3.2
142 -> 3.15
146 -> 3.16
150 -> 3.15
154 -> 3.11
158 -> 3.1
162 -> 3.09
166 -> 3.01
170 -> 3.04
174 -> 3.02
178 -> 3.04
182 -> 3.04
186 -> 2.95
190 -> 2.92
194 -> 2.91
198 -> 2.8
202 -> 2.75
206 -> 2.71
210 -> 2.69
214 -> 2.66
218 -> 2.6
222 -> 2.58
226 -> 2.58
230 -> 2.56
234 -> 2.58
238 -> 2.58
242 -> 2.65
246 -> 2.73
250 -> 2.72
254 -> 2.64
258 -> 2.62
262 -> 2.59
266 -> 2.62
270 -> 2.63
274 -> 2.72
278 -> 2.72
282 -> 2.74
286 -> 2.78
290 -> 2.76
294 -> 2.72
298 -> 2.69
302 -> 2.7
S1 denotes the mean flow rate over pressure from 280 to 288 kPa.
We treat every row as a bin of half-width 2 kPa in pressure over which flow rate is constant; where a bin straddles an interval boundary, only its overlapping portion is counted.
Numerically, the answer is 2.76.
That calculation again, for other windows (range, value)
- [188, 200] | 2.88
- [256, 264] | 2.6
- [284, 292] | 2.77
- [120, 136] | 3.33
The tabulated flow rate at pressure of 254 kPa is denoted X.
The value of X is 2.64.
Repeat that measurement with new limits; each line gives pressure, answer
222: 2.58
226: 2.58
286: 2.78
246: 2.73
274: 2.72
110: 3.33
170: 3.04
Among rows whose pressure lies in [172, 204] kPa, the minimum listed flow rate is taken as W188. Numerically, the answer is 2.75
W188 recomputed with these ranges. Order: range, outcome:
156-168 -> 3.01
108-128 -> 3.27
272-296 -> 2.72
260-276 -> 2.59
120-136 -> 3.29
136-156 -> 3.11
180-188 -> 2.95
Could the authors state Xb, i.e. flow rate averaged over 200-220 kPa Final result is 2.68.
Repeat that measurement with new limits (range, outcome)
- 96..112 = 3.38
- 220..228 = 2.58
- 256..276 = 2.64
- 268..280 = 2.69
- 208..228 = 2.62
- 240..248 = 2.69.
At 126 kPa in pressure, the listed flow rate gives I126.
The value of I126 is 3.41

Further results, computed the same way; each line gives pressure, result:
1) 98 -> 3.34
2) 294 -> 2.72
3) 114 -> 3.37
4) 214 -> 2.66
